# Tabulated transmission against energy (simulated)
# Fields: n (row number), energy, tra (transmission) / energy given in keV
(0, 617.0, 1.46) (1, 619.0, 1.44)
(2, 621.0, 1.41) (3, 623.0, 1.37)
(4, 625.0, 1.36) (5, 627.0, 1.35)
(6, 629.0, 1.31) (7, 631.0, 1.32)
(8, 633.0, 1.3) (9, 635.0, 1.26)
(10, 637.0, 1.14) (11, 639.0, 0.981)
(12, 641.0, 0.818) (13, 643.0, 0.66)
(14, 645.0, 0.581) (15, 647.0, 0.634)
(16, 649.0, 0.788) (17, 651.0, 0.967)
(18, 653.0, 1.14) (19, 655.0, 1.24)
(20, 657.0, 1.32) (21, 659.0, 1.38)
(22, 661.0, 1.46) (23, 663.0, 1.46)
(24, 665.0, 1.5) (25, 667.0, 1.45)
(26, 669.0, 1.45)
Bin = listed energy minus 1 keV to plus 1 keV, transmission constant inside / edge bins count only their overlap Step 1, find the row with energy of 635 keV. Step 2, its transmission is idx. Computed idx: 1.26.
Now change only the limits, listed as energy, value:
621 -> 1.41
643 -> 0.66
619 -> 1.44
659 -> 1.38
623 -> 1.37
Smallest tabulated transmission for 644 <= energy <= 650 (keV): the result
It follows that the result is 0.581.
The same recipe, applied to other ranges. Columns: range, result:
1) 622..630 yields 1.31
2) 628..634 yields 1.3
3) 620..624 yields 1.37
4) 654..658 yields 1.24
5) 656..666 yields 1.32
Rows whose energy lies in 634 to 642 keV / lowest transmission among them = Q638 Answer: 0.818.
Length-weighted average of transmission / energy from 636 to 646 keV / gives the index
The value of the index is 0.836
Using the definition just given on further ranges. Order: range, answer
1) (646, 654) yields 0.882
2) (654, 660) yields 1.31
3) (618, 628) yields 1.39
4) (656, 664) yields 1.41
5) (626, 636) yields 1.31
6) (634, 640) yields 1.13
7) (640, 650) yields 0.696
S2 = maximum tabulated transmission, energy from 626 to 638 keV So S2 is 1.35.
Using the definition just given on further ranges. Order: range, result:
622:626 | 1.37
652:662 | 1.46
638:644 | 0.981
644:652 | 0.967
